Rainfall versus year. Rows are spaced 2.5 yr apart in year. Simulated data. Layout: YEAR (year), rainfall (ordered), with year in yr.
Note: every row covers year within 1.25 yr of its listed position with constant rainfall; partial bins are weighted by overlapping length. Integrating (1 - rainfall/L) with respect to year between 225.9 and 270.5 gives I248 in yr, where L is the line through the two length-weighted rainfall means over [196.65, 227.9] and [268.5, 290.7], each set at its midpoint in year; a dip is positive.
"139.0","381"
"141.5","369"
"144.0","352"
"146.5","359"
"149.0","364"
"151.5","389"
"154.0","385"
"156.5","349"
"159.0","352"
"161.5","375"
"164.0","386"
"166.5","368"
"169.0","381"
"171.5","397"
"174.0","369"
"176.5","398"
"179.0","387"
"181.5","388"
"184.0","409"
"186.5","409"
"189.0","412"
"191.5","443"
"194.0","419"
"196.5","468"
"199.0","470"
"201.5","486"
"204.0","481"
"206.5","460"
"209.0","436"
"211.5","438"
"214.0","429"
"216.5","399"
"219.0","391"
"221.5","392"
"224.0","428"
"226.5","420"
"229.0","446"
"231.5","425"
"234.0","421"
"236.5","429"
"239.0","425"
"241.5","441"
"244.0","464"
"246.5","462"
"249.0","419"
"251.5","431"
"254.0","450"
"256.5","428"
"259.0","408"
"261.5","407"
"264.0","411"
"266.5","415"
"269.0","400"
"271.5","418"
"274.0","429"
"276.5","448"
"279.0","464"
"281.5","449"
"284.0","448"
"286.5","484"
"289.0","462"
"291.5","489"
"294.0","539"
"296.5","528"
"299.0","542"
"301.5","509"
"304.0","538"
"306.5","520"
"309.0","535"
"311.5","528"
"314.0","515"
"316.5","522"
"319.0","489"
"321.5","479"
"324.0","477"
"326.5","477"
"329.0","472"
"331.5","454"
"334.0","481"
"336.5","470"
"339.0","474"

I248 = 1.5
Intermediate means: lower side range 437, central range 428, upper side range 447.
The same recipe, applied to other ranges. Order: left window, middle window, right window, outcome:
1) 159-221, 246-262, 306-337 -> 0.9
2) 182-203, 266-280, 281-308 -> 1.7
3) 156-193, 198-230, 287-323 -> -0.8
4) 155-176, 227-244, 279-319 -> 0.4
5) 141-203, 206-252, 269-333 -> 0.8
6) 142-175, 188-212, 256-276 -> -3.9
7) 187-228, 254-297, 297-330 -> 3.2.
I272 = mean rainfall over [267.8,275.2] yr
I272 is 416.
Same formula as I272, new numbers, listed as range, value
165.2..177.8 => 383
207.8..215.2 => 434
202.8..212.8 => 453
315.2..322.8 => 497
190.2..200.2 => 450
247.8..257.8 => 432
